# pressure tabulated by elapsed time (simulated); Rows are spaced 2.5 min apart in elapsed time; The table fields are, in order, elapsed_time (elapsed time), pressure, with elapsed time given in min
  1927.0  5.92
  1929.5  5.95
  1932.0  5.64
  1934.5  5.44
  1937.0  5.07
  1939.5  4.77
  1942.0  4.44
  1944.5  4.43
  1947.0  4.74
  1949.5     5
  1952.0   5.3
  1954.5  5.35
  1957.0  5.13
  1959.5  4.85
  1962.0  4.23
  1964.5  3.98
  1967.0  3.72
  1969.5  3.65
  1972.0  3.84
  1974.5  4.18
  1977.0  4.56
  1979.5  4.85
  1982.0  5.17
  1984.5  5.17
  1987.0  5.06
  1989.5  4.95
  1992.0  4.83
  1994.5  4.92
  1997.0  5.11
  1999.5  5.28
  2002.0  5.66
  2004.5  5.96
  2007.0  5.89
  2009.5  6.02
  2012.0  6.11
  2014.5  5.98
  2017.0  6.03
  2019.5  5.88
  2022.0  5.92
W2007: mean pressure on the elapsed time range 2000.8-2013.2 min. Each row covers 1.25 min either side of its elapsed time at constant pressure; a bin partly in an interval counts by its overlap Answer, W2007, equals 5.93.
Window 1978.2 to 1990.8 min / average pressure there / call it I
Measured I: 5.04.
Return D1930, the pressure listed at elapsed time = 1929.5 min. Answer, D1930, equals 5.95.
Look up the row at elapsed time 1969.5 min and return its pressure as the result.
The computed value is 3.65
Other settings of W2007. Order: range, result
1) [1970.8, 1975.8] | 4.02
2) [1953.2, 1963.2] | 4.9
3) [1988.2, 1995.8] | 4.9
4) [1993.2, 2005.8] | 5.39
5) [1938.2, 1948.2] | 4.6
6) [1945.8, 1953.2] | 5.01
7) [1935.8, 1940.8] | 4.91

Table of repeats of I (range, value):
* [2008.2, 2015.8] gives 6.04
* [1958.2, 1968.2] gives 4.2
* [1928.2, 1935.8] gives 5.67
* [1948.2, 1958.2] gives 5.19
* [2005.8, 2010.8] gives 5.96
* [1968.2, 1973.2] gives 3.74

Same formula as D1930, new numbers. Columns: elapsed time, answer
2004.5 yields 5.96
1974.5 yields 4.18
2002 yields 5.66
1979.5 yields 4.85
